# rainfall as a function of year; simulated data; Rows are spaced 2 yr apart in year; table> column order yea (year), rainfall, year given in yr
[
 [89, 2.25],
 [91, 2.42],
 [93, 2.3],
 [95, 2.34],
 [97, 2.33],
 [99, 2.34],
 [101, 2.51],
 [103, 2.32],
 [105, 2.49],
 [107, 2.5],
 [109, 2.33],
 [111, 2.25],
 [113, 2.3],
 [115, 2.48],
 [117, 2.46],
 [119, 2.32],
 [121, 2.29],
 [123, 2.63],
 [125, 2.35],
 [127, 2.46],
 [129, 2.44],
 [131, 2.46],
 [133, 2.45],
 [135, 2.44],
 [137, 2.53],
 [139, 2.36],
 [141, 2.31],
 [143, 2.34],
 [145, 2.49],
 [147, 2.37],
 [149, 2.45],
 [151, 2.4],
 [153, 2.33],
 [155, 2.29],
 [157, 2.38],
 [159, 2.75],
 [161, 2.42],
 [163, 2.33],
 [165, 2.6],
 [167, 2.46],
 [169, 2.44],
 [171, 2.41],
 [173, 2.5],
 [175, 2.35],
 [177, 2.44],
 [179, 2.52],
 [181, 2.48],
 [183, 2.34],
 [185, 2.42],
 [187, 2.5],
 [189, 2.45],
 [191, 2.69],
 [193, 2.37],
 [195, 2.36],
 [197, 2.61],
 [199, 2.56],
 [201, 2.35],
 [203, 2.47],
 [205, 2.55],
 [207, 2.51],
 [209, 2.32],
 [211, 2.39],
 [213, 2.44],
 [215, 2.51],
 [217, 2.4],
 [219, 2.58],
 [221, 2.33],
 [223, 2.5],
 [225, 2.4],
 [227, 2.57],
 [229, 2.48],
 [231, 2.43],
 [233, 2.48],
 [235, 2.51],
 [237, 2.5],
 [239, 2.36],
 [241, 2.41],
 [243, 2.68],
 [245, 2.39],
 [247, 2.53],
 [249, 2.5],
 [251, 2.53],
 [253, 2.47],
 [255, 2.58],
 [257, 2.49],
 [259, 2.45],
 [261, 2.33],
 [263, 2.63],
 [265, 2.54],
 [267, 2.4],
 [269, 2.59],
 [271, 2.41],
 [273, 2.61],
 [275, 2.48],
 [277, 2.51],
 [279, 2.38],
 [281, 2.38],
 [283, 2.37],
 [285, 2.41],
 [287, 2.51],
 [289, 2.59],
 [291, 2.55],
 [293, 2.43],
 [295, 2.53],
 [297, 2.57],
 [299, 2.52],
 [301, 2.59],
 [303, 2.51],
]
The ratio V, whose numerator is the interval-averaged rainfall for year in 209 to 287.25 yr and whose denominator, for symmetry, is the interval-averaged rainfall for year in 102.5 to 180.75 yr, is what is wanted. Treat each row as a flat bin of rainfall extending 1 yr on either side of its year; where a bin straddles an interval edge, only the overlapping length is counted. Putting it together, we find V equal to 1.02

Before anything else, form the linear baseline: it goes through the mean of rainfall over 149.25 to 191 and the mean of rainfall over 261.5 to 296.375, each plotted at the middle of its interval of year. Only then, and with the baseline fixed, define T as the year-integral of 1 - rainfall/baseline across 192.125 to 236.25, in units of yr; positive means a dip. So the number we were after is 0.1 yr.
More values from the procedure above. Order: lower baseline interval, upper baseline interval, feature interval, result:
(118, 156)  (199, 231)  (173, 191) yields -0.1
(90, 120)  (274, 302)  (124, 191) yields -0.7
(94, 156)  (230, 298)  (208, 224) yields 0.1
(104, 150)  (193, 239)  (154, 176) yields -0.1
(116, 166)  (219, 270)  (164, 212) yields -0.2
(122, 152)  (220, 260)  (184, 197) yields -0.1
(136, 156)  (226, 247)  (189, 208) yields -0.4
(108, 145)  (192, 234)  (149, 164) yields 0.0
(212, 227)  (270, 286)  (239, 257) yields -0.4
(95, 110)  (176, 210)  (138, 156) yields 0.5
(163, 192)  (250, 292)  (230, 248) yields 0.0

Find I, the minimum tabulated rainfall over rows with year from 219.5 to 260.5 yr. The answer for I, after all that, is 2.33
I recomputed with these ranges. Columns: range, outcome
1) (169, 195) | 2.34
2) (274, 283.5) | 2.37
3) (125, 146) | 2.31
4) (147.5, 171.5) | 2.29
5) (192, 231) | 2.32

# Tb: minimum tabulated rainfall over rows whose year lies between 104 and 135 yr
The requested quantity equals 2.25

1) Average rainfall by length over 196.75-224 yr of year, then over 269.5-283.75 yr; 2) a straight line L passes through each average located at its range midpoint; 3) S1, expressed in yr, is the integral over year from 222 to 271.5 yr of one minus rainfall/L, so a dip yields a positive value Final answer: -0.59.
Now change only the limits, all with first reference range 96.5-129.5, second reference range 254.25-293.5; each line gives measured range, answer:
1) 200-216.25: 0.0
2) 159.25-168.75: -0.2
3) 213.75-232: -0.1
